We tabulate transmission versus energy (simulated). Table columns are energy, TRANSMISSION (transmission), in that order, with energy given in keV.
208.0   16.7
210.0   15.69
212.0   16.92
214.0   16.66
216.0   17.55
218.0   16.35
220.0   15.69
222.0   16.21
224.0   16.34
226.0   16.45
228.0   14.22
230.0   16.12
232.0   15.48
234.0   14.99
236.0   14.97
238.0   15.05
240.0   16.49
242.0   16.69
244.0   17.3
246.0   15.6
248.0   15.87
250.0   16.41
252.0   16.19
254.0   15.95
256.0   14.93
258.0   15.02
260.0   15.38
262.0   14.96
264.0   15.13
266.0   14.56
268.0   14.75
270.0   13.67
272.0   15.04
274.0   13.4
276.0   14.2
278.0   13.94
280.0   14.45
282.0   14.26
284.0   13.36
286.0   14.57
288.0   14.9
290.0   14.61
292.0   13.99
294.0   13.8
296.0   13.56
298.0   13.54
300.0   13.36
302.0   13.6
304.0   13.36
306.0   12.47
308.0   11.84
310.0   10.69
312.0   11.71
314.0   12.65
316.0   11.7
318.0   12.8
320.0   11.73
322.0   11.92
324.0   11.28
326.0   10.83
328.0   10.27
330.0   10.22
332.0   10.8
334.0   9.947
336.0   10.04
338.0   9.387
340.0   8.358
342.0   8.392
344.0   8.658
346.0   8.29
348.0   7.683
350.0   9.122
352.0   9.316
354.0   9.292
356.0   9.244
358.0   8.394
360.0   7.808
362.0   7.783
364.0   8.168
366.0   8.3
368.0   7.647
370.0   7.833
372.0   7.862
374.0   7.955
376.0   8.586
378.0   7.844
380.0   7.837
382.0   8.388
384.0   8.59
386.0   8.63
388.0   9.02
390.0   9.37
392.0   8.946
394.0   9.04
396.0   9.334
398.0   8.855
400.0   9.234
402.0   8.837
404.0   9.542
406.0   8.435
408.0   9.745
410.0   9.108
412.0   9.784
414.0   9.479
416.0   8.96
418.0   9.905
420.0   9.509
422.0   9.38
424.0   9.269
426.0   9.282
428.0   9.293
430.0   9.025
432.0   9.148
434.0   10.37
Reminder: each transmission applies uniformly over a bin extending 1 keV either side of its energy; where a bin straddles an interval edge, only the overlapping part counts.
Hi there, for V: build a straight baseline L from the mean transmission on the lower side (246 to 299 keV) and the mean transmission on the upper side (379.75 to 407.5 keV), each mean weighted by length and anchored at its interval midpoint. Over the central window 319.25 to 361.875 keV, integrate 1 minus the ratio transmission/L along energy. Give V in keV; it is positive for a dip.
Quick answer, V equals 7.2 keV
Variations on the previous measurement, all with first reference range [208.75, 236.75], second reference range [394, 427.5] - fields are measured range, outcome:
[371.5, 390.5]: 3.6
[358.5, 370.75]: 3.3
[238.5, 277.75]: -1.5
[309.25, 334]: 2.3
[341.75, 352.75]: 2.8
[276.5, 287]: -0.2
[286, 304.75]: -0.7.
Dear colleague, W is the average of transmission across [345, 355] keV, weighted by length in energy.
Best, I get 8.74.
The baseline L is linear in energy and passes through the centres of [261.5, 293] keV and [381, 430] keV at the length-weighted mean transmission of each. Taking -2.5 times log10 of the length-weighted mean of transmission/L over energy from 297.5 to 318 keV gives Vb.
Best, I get 0.05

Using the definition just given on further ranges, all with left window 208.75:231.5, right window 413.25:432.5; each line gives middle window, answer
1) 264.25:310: 0.008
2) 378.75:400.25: 0.184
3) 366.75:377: 0.353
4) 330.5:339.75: 0.234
